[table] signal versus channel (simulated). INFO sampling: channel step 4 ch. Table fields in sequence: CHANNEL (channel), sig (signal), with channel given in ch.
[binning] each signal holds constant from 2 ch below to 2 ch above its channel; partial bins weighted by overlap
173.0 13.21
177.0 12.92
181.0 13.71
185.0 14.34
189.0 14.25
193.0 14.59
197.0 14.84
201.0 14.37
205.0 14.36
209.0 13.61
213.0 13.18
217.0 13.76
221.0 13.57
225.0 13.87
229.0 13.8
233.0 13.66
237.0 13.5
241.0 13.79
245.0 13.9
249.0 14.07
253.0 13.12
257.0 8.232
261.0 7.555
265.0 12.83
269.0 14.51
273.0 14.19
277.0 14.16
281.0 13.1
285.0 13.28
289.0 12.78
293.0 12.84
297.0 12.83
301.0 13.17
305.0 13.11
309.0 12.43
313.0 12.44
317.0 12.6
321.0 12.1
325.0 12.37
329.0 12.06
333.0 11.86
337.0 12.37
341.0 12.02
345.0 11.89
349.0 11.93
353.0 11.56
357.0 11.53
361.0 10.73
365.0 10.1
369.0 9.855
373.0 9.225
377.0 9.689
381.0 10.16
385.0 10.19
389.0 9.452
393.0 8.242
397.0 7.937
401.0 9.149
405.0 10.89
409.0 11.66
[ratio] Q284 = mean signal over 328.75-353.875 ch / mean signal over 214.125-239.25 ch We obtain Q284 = 0.87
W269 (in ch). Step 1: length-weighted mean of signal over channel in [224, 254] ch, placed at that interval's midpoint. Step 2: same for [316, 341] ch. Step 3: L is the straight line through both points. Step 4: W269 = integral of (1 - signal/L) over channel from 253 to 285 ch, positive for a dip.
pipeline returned 2.4 ch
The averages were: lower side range 13.7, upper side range 12.2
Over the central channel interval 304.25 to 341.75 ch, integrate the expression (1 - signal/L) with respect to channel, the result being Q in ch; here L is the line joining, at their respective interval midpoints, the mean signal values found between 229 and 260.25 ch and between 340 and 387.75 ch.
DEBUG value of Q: -3.0 ch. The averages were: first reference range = 12.7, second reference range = 10.7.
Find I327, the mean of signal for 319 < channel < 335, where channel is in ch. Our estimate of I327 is 12.1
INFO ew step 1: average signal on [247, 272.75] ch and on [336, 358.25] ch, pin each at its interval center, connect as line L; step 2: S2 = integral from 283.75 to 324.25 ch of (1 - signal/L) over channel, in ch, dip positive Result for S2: -2.9 ch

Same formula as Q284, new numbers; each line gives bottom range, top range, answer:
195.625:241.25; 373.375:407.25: 0.68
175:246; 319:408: 0.77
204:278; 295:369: 0.92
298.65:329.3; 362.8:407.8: 0.76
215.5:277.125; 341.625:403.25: 0.78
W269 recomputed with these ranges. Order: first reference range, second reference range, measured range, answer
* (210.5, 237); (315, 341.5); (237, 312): 0.8 ch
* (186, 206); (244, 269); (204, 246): -1.8 ch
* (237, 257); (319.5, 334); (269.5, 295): -1.5 ch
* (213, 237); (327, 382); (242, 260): 1.4 ch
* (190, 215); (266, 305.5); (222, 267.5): 3.8 ch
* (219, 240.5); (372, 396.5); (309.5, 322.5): -1.3 ch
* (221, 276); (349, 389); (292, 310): -1.7 ch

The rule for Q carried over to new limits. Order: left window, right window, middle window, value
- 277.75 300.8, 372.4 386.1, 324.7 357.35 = -2.2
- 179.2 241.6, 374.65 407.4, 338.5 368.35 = -2.6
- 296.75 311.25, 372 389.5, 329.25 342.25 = -0.5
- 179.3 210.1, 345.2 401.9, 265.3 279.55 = -1.9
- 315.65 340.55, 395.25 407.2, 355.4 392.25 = 1.5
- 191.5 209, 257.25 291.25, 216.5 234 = 0.1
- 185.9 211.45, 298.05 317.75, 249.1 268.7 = 3.4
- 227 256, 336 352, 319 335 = 0.2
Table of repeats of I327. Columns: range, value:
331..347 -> 12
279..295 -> 13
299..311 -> 12.9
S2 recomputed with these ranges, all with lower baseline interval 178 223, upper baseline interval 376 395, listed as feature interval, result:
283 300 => -1.6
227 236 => -0.3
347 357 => -1.3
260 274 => -0.1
